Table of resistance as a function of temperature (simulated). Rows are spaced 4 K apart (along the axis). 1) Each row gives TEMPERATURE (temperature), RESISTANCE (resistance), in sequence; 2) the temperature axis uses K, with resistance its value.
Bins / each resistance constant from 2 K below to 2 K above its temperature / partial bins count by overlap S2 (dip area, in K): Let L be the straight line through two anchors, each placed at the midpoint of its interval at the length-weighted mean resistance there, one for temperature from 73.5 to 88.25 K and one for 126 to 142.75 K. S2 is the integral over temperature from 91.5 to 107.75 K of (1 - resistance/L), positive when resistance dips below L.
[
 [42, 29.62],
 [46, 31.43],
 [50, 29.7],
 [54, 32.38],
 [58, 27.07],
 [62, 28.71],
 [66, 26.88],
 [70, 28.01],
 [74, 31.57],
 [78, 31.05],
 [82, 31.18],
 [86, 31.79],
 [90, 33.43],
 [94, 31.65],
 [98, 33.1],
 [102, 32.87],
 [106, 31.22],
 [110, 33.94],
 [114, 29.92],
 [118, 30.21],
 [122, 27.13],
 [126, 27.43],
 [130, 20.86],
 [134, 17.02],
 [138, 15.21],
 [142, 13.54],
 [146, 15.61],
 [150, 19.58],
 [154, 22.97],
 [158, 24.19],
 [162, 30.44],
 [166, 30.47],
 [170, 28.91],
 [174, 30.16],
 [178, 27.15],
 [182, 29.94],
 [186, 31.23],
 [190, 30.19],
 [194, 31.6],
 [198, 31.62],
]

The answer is -3.4 K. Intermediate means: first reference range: 31.4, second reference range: 18.2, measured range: 32.3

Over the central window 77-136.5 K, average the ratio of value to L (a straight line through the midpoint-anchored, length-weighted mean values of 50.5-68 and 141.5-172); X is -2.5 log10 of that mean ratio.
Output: -0.12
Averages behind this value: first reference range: 28.8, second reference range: 23.7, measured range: 29.4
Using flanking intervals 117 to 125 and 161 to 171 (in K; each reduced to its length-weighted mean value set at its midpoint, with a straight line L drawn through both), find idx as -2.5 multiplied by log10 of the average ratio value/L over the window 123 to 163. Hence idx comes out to 0.38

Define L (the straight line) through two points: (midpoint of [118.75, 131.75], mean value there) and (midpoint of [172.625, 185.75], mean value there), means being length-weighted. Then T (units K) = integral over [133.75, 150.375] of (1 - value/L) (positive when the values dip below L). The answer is 6.9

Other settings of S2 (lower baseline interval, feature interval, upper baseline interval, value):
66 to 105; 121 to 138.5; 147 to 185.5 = 4.4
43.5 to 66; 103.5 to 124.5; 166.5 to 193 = -0.6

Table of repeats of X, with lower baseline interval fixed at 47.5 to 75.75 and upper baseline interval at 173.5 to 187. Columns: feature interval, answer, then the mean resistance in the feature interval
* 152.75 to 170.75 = 0.074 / 27.5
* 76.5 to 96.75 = -0.093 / 31.9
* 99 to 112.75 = -0.115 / 32.6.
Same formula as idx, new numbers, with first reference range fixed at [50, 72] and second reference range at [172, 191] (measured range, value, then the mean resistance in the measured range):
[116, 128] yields 0.04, 28.3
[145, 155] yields 0.45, 19.4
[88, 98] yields -0.13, 32.7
